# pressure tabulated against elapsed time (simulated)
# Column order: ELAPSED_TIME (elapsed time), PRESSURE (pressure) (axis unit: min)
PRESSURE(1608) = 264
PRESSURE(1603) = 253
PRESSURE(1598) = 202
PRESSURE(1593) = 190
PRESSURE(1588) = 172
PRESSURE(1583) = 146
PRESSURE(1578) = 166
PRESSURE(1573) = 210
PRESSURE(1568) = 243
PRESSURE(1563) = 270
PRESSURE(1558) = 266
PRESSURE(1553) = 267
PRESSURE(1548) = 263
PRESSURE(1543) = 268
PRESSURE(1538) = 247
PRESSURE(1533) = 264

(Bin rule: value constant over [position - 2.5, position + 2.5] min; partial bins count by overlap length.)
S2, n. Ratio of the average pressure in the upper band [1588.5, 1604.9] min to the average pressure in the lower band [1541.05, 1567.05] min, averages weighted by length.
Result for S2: 0.79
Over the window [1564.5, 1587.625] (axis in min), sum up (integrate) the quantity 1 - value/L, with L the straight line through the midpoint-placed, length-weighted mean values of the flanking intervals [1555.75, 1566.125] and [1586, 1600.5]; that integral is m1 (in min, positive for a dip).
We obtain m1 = 3.9 min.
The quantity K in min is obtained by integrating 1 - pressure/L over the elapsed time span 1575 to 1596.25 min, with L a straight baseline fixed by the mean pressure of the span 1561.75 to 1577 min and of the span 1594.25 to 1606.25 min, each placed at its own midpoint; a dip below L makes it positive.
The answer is 5.4 min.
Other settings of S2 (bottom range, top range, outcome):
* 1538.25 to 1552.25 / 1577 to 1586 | 0.59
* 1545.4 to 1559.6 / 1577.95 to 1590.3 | 0.60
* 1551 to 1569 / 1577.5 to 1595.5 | 0.64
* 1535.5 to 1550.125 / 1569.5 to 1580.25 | 0.75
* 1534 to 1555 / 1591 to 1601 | 0.76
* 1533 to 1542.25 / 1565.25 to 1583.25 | 0.77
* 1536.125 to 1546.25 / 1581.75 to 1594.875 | 0.66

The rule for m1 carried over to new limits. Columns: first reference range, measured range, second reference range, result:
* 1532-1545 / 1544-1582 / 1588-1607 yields 0.4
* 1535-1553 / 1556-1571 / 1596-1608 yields -0.3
